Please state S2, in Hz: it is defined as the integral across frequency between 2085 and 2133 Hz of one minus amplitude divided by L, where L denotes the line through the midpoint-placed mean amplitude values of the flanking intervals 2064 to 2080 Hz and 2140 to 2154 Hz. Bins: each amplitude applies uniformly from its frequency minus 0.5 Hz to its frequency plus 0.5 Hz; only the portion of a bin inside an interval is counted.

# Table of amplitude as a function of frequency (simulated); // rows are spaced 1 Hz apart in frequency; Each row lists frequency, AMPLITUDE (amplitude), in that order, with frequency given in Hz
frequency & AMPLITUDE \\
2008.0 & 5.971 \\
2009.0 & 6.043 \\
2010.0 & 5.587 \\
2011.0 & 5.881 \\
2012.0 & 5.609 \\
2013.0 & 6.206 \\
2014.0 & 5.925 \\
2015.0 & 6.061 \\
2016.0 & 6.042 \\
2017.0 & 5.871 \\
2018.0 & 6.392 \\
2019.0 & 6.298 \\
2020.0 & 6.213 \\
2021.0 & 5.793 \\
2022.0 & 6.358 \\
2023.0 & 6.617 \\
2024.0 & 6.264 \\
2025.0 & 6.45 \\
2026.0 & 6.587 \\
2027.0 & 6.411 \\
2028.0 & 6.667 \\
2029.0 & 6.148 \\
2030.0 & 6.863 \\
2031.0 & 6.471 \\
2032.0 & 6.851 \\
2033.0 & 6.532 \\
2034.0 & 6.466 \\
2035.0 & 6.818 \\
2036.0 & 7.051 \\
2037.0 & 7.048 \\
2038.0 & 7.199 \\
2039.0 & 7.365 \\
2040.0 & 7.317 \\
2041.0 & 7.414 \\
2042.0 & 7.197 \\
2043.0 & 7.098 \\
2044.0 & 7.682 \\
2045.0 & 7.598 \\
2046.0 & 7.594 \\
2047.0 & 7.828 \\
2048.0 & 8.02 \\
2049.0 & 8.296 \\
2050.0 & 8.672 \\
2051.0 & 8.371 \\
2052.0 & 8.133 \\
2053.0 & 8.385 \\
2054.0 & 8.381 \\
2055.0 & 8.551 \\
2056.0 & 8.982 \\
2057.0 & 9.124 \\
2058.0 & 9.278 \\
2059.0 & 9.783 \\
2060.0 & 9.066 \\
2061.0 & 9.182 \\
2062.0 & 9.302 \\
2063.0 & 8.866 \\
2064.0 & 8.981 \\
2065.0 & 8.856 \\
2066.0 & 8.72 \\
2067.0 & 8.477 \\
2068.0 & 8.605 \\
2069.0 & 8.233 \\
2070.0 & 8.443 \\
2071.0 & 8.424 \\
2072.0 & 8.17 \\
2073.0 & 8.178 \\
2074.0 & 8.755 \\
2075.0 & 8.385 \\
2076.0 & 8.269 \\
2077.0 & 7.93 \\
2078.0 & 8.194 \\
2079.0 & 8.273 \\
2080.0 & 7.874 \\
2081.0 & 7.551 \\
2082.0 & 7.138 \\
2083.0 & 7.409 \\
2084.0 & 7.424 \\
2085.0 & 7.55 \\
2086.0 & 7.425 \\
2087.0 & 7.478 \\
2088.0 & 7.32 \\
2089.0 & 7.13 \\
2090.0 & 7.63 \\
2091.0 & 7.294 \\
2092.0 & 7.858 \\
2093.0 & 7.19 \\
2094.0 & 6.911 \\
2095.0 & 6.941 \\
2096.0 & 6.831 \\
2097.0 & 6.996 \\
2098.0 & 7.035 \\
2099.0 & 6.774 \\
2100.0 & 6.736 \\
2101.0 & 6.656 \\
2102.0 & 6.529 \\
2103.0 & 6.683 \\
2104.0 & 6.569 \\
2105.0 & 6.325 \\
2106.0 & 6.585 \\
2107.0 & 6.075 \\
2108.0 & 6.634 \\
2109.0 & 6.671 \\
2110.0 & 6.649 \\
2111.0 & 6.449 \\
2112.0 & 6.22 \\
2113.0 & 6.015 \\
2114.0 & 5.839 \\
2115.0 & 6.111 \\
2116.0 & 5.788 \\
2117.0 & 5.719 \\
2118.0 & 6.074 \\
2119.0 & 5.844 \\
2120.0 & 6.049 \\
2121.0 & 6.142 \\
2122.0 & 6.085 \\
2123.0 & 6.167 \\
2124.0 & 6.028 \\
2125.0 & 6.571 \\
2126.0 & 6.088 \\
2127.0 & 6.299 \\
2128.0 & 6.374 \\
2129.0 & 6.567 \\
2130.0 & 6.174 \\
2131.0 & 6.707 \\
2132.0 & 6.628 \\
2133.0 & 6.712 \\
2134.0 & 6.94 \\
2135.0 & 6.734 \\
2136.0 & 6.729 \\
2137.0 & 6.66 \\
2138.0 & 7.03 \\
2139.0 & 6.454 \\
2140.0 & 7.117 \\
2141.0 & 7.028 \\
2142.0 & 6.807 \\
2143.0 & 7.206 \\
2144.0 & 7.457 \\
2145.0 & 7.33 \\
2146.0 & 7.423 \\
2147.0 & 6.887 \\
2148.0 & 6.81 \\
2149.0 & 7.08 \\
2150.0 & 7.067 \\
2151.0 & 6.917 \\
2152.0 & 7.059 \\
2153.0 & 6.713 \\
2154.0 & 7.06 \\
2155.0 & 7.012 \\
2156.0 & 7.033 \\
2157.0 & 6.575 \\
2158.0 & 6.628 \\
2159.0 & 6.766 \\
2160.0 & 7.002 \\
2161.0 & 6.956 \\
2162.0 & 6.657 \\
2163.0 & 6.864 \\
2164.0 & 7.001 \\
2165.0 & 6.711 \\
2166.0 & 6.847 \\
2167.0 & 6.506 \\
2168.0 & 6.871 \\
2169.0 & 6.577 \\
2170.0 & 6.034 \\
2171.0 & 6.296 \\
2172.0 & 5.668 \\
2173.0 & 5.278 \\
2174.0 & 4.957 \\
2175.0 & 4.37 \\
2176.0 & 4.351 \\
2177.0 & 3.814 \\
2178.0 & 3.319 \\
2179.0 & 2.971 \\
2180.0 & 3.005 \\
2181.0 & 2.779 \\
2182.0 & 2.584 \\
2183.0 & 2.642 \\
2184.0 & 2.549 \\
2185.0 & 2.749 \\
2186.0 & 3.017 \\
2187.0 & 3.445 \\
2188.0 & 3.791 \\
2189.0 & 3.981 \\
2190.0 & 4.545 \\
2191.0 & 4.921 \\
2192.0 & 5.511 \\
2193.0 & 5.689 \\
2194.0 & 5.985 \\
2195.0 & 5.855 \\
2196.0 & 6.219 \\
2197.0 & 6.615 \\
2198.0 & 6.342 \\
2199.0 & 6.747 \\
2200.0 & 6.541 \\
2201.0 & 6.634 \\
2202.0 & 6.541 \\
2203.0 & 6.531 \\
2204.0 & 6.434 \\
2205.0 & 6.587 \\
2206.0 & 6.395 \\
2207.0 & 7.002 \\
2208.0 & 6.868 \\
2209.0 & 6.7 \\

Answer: 7.2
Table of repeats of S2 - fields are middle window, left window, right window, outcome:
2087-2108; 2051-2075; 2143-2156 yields 3.0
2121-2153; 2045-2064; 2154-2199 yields -1.9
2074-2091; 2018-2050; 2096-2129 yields -2.9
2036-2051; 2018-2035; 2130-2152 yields -2.5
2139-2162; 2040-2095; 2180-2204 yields -4.0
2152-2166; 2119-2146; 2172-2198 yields -3.7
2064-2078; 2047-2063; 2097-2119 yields -0.7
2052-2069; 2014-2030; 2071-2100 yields -4.3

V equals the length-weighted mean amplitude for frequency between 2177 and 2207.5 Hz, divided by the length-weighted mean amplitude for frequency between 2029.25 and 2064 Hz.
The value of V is 0.62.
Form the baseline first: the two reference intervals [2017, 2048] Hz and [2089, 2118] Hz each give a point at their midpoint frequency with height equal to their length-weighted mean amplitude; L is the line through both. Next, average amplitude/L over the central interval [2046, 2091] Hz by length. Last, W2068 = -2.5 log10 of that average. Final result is -0.23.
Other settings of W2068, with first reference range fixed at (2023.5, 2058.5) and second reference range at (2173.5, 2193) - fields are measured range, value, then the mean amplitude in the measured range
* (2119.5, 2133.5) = -0.21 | 6.33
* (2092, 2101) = -0.16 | 6.96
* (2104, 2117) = -0.12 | 6.27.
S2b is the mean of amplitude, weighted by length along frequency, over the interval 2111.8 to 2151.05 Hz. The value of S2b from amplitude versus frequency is 6.55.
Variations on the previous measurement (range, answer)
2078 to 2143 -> 6.74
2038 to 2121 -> 7.55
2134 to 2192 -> 5.77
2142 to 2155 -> 7.07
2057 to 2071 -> 8.9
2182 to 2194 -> 3.93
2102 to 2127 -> 6.23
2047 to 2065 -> 8.76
